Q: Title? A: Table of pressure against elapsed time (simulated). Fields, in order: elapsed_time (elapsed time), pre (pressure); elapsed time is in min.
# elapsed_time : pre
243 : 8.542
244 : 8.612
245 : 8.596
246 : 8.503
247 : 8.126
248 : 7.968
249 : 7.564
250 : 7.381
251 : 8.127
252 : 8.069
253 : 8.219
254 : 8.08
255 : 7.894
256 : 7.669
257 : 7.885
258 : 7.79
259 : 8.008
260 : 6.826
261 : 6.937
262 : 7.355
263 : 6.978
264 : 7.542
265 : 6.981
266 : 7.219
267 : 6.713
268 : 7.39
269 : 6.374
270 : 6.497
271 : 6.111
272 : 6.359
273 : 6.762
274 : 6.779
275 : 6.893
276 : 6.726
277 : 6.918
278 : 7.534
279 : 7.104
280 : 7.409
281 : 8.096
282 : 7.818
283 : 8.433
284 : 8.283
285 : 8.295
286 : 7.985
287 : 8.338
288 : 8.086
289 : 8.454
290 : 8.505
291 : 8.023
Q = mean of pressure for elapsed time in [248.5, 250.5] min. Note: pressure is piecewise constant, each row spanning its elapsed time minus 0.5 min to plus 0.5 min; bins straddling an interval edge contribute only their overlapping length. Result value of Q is 7.47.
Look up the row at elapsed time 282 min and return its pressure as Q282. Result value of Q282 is 7.818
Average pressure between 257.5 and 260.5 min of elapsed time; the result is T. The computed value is 7.54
